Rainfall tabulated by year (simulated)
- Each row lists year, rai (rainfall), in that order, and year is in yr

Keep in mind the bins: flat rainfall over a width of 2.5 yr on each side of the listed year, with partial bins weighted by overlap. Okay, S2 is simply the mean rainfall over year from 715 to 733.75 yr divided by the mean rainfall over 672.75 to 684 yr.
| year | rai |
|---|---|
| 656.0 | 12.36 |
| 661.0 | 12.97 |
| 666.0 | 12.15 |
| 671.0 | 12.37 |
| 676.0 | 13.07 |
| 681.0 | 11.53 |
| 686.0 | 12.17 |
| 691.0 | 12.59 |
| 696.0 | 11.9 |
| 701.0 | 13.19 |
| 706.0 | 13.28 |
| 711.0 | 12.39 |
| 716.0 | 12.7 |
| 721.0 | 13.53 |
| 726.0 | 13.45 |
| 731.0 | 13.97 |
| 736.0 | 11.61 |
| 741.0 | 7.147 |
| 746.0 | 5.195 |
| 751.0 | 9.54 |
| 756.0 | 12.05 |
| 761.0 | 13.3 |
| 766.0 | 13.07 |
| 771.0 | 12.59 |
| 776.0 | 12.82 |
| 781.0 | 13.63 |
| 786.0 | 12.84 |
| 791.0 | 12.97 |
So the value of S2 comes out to 1.1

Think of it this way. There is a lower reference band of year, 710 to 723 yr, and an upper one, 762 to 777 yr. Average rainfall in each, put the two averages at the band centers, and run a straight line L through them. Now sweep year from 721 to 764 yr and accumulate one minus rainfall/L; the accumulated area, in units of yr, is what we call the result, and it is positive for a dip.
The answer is 6.41 yr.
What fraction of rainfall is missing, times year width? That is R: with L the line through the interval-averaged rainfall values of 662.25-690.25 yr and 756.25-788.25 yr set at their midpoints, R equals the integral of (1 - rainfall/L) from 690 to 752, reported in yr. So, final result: 4.9 yr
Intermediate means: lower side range 12.3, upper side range 13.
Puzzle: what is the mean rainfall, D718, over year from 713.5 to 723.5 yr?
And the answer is 13.1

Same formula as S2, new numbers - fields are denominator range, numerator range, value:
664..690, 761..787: 1.06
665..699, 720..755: 0.86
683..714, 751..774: 0.99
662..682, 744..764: 0.82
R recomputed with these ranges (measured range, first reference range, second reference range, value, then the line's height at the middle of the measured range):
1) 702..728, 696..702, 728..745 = -3.0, 11.7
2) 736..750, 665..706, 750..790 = 5.6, 12.6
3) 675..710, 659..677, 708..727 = 0.8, 12.8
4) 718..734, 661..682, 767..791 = -1.1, 12.7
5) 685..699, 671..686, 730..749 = -0.8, 11.6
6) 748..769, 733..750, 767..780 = -2.1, 10.7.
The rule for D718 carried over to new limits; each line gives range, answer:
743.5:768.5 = 10.6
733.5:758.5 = 9.11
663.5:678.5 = 12.5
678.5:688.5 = 11.8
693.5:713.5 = 12.7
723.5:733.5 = 13.7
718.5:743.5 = 11.9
